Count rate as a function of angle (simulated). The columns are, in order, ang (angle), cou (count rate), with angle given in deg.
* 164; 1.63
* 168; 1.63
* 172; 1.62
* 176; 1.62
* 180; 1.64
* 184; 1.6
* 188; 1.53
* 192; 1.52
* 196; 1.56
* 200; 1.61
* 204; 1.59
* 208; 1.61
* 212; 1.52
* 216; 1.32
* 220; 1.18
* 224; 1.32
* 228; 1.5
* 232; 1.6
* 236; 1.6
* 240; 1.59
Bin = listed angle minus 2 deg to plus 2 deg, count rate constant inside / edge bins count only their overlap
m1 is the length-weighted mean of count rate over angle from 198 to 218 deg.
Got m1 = 1.53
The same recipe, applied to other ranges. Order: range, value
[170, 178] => 1.62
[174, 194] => 1.58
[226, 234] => 1.55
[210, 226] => 1.33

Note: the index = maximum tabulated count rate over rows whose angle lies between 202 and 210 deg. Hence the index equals 1.61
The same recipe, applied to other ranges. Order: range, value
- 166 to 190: 1.64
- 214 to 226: 1.32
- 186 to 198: 1.56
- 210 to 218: 1.52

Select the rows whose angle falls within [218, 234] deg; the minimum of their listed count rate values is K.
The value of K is 1.18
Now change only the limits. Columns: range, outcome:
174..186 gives 1.6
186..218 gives 1.32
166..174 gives 1.62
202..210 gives 1.59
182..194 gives 1.52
